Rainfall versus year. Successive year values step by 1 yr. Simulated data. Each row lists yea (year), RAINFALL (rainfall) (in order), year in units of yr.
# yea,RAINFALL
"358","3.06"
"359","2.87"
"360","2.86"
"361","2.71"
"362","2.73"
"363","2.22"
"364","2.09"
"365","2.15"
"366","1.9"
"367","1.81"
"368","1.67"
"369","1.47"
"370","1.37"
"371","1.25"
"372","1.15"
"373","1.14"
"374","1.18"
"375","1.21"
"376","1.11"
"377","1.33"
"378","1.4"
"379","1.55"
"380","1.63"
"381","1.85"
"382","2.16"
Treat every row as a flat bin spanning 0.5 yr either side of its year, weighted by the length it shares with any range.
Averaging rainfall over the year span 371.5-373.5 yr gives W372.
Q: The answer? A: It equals 1.15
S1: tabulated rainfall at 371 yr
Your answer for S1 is 1.25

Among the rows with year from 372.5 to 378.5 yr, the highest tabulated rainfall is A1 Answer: 1.4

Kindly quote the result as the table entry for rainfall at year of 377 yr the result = 1.33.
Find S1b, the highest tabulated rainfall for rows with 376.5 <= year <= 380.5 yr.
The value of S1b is 1.63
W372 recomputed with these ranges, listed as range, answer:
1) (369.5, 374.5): 1.22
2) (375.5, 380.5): 1.4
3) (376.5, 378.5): 1.36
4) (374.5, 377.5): 1.22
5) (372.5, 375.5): 1.18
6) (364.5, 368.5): 1.88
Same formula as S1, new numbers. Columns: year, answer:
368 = 1.67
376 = 1.11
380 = 1.63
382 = 2.16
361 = 2.71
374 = 1.18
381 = 1.85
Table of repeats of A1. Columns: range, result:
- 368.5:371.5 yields 1.47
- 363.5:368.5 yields 2.15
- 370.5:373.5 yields 1.25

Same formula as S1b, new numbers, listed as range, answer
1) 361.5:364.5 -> 2.73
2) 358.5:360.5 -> 2.87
